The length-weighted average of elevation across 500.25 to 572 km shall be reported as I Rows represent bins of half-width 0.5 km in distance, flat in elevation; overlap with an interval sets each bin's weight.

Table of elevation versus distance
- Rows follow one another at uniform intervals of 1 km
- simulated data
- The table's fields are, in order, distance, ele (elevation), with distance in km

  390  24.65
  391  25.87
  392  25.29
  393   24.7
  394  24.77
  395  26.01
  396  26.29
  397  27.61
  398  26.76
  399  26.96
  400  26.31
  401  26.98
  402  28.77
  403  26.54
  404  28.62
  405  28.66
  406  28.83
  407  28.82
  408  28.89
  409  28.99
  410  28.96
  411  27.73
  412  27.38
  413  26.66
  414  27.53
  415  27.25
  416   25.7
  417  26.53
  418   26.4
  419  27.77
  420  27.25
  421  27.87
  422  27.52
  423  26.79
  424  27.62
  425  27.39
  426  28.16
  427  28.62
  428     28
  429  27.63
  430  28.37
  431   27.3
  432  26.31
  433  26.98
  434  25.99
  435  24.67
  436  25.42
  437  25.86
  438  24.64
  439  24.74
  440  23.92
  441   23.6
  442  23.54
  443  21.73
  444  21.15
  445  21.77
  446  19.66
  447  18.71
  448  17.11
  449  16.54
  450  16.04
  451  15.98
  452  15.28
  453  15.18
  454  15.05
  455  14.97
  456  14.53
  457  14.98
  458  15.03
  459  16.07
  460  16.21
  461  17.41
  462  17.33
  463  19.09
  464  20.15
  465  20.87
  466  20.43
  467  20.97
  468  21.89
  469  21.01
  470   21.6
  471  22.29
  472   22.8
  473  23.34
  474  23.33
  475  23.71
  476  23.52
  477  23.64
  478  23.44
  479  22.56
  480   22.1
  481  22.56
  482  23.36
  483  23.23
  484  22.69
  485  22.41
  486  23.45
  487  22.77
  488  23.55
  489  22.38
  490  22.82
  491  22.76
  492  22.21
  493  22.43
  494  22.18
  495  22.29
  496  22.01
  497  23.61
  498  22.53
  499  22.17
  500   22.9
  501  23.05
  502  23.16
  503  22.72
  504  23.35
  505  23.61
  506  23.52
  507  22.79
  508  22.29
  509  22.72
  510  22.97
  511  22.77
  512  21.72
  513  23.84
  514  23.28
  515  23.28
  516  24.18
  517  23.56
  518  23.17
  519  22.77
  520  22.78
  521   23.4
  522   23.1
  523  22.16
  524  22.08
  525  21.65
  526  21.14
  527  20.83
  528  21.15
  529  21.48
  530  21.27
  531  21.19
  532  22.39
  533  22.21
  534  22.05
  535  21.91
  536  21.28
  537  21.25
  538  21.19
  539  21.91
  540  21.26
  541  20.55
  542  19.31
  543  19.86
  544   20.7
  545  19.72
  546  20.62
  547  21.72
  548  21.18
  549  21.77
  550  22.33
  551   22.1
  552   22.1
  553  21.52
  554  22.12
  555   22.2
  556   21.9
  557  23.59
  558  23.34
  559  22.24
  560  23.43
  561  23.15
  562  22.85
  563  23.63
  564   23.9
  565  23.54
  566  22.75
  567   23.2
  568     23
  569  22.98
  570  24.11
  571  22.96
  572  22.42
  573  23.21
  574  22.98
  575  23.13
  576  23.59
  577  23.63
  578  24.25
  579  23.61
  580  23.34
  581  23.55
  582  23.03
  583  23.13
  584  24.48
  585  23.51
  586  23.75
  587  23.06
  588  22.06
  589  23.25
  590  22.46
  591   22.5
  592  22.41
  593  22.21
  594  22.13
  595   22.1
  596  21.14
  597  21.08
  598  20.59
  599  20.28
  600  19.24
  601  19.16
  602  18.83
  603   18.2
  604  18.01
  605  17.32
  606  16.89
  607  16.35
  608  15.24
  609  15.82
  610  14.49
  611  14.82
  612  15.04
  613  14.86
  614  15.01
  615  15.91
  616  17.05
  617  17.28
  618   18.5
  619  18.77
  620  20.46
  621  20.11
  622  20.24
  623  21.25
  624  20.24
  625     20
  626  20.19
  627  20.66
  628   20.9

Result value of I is 22.3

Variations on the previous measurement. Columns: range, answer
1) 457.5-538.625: 22.1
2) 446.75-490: 20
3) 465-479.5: 22.4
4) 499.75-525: 23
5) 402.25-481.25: 23.3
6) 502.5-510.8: 23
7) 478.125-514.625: 22.8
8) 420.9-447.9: 25.2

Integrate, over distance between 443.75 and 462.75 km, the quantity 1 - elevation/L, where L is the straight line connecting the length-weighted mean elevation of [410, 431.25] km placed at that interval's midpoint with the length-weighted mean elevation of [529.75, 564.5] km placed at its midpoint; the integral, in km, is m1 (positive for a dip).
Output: 6.8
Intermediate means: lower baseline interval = 27.4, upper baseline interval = 21.8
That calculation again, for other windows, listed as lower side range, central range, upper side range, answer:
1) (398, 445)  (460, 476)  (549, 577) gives 2.79 km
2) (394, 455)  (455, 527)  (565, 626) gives 4.34 km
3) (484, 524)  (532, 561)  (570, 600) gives 1.44 km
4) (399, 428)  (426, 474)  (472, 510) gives 8.11 km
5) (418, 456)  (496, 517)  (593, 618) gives -1.94 km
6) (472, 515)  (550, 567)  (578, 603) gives -0.32 km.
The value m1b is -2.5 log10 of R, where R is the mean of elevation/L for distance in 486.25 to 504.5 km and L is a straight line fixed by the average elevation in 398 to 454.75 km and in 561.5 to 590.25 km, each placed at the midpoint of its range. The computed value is 0.07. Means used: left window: 25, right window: 23.3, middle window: 22.7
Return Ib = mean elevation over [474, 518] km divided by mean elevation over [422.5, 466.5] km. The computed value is 1.07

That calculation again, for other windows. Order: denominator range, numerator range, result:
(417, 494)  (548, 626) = 0.94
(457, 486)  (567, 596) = 1.09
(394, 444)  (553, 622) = 0.78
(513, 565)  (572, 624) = 0.92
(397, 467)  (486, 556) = 0.94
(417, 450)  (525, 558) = 0.86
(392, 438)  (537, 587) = 0.83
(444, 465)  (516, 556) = 1.27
